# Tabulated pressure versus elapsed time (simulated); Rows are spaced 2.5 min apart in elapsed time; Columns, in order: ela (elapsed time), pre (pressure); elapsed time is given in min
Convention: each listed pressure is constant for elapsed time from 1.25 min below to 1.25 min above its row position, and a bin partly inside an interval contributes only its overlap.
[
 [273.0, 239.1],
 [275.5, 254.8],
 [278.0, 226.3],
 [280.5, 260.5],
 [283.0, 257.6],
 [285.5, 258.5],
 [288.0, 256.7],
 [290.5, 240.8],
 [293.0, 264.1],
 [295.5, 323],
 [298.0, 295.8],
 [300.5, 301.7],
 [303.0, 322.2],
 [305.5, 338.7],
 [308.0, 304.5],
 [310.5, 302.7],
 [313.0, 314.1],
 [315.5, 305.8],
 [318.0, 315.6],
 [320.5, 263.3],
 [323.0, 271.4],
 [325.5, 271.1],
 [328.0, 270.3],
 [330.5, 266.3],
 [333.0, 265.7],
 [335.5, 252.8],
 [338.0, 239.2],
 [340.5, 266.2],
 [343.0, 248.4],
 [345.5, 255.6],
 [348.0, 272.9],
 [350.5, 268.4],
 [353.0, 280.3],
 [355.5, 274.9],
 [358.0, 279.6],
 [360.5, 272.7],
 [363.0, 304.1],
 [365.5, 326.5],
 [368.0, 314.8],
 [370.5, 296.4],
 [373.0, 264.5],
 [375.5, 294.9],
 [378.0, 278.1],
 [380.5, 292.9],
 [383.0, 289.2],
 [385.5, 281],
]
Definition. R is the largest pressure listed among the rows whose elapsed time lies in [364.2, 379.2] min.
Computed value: 326.5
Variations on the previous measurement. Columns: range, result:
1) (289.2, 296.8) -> 323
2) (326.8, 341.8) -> 270.3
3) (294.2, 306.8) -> 338.7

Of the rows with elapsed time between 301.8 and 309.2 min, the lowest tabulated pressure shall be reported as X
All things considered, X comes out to 304.5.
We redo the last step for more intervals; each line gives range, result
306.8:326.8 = 263.3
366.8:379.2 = 264.5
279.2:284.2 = 257.6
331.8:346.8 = 239.2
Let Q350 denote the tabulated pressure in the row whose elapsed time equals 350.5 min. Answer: 268.4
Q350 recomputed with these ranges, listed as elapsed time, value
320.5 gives 263.3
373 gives 264.5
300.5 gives 301.7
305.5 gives 338.7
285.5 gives 258.5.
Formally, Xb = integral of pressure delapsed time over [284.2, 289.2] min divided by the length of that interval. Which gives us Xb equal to 258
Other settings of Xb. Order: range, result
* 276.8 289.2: 252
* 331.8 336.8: 259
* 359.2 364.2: 288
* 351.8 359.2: 278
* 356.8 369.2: 300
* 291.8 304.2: 301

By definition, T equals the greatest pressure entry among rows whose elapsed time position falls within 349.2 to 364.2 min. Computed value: 304.1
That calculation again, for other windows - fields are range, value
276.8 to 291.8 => 260.5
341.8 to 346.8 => 255.6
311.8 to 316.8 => 314.1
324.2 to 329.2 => 271.1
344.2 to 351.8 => 272.9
